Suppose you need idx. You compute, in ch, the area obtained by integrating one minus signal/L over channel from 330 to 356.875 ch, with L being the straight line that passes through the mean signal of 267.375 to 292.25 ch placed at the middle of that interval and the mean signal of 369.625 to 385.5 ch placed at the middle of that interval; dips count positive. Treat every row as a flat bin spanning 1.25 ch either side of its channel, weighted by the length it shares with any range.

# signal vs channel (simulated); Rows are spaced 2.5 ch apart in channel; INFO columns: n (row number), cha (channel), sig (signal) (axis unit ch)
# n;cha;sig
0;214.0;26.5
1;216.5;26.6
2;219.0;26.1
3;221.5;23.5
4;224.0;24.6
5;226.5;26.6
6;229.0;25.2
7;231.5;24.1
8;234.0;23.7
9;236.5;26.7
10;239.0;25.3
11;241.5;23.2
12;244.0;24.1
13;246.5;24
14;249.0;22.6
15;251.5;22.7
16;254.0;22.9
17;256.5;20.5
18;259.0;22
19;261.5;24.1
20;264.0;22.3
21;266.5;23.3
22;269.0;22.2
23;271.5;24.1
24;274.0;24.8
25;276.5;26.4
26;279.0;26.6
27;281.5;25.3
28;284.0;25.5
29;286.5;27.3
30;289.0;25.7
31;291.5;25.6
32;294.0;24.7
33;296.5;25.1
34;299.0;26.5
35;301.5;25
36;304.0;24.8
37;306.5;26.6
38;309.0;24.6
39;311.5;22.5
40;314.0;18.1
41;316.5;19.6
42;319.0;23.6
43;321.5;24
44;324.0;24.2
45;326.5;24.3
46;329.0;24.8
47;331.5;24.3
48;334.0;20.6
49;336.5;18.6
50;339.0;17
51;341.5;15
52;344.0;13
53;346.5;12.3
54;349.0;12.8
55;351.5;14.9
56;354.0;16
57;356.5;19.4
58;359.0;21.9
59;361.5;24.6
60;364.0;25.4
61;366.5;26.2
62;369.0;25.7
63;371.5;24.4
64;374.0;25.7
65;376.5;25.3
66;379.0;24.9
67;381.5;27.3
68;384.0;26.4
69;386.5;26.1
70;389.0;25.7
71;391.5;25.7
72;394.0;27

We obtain 9.30 ch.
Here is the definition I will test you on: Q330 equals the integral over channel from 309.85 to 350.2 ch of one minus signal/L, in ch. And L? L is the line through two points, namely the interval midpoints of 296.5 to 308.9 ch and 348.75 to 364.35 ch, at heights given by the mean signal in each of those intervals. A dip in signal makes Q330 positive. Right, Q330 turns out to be 5.1 ch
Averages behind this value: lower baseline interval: 25.6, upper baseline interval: 19.3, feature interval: 19.7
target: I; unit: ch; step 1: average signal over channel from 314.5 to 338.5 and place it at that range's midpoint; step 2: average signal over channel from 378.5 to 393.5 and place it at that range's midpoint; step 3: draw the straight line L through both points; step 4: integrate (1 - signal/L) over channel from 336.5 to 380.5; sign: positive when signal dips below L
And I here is 7.66 ch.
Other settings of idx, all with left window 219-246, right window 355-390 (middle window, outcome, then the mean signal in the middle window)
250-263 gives 1.2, 22.4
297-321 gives 1.2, 23.5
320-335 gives 0.6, 23.8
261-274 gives 0.8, 23.3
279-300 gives -0.8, 25.8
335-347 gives 4.5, 15.5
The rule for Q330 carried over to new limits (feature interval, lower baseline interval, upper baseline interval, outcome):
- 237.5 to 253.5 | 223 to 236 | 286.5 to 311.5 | 0.9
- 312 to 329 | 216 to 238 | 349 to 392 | 1.1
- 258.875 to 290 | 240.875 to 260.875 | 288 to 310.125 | -0.8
